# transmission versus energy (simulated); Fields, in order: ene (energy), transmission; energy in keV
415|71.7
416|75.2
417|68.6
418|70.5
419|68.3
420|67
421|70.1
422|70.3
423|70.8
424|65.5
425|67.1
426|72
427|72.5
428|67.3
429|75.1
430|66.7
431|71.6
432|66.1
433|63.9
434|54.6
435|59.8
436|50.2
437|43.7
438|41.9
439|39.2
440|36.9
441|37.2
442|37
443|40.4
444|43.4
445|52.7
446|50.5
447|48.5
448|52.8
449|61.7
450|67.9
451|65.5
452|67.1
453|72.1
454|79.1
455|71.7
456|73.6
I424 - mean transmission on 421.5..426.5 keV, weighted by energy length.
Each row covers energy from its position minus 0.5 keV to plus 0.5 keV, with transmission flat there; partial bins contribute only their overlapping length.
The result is 69.1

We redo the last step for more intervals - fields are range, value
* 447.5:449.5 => 57.2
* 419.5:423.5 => 69.5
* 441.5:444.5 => 40.3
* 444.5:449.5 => 53.2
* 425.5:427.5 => 72.2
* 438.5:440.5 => 38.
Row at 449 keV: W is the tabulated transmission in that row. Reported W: 61.7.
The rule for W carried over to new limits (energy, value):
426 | 72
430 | 66.7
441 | 37.2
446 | 50.5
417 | 68.6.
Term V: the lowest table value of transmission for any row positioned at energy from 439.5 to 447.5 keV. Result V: 36.9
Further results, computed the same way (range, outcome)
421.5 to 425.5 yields 65.5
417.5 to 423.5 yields 67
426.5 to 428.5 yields 67.3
